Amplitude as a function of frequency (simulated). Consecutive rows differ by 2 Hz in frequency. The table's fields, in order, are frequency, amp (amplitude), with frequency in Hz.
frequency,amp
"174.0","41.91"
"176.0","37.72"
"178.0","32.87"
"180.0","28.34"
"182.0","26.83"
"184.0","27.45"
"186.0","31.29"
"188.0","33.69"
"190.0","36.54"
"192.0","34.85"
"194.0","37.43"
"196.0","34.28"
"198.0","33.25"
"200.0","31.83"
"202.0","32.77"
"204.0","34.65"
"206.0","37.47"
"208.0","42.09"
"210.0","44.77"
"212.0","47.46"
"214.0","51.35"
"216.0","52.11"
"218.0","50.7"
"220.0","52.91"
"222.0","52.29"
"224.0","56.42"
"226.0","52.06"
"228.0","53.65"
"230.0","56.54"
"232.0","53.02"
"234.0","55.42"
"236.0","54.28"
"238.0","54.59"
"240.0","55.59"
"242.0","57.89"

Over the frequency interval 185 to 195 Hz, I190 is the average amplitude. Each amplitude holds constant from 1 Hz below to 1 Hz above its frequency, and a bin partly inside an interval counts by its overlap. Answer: 34.8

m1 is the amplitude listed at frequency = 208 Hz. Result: 42.09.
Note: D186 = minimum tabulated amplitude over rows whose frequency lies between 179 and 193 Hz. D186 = 26.83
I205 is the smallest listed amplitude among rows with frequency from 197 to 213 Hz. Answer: 31.83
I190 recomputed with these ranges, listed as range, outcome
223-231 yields 54.7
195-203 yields 33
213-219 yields 51.4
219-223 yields 52.6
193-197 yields 35.9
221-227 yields 53.6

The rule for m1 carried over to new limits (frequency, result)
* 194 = 37.43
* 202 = 32.77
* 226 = 52.06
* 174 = 41.91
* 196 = 34.28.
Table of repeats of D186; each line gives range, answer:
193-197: 34.28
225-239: 52.06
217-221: 50.7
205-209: 37.47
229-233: 53.02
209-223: 44.77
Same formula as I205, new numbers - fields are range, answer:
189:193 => 34.85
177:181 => 28.34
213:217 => 51.35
